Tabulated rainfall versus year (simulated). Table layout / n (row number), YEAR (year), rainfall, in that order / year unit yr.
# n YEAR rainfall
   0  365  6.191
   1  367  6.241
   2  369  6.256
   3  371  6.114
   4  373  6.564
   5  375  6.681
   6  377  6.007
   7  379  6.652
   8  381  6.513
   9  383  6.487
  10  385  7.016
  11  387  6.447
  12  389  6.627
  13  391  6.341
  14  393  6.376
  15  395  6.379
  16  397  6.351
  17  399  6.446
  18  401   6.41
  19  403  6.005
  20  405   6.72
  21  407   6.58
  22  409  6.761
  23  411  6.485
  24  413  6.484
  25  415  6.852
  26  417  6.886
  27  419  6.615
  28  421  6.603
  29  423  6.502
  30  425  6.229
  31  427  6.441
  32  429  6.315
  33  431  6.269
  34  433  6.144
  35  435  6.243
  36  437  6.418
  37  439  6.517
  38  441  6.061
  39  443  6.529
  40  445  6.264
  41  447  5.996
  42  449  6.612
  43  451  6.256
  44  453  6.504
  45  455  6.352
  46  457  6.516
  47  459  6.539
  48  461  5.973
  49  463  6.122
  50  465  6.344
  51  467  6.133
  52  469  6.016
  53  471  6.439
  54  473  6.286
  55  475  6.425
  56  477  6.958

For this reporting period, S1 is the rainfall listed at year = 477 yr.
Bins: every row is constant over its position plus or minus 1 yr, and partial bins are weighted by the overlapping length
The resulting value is 6.958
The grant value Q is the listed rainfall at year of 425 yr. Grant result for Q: 6.229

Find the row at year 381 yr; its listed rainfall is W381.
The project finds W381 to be 6.513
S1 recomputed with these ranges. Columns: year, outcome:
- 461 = 5.973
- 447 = 5.996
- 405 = 6.72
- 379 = 6.652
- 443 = 6.529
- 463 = 6.122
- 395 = 6.379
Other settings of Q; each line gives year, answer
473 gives 6.286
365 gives 6.191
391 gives 6.341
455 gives 6.352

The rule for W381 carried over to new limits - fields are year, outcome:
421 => 6.603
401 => 6.41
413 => 6.484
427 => 6.441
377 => 6.007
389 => 6.627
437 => 6.418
